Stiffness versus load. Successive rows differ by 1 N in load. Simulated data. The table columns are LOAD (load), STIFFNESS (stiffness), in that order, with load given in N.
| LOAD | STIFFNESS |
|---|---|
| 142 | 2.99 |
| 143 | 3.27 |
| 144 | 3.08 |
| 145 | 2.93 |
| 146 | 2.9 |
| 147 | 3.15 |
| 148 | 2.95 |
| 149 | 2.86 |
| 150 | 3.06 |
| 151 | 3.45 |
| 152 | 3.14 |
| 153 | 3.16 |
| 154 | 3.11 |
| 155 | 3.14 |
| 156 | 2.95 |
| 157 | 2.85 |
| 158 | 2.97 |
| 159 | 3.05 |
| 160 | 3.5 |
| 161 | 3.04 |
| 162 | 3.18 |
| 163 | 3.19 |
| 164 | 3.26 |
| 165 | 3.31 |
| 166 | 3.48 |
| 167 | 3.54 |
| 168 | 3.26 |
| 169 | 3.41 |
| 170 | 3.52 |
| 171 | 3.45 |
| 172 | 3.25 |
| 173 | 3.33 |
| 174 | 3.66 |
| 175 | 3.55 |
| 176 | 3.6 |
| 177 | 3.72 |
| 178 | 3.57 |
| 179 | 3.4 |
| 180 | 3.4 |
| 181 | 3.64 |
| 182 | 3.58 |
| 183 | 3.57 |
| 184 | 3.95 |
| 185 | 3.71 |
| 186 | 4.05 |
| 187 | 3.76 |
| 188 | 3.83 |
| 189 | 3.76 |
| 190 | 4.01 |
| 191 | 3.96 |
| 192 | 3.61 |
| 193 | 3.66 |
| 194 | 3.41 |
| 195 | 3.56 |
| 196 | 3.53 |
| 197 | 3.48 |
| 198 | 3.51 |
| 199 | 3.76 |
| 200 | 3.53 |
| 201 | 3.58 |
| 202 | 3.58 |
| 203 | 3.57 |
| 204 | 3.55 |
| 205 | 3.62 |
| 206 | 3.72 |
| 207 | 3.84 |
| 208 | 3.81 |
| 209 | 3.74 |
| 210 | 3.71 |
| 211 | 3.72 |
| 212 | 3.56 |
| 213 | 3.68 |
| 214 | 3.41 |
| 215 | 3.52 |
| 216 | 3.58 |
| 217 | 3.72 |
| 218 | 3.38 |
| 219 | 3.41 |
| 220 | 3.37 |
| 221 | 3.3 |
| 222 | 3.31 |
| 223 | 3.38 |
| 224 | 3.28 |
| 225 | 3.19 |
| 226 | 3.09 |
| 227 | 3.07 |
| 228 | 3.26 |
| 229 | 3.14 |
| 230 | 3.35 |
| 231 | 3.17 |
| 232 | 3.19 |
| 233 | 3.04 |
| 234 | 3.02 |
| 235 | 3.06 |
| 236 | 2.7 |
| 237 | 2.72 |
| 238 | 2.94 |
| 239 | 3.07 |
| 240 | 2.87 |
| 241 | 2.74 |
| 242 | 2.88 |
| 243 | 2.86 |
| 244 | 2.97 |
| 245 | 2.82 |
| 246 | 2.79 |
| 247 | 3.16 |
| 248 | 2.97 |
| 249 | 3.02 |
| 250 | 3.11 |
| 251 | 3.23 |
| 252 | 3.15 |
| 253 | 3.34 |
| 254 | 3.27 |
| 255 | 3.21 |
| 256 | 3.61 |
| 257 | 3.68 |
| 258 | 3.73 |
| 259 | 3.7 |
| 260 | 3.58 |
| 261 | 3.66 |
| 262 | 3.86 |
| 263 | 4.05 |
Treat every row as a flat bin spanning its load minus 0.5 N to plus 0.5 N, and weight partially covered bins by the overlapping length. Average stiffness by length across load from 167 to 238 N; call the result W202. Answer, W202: 3.49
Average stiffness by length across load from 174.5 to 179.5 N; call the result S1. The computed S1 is 3.57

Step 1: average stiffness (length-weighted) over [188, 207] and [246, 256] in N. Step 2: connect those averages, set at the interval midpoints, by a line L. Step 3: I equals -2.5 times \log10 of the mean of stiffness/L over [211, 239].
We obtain 0.05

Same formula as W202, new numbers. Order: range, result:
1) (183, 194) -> 3.8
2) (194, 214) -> 3.62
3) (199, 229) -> 3.5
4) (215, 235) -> 3.28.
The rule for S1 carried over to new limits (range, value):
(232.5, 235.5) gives 3.04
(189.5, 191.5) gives 3.98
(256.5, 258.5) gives 3.71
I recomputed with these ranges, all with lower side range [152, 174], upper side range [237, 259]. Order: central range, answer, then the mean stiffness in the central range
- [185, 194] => -0.18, 3.8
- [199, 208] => -0.15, 3.64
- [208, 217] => -0.15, 3.63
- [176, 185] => -0.12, 3.61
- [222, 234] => -0.02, 3.19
